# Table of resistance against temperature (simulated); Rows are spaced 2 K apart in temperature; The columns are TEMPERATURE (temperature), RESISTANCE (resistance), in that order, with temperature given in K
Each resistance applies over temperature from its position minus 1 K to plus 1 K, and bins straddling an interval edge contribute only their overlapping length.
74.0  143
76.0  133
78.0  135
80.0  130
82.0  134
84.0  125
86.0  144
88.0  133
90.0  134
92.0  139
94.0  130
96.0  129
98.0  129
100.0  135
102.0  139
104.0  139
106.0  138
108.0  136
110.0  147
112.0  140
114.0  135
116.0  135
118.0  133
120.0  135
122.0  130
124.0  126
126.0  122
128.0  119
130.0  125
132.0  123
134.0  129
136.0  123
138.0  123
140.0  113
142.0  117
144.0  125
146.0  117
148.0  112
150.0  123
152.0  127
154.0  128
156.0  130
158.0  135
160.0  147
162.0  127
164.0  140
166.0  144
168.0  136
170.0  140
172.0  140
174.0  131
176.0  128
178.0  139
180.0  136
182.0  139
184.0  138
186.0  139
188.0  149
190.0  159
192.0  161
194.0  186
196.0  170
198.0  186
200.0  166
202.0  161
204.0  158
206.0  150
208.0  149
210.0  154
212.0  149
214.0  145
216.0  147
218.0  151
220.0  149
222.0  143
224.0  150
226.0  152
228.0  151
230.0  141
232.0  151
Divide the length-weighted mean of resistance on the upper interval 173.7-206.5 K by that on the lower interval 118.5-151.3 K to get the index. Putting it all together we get 1.25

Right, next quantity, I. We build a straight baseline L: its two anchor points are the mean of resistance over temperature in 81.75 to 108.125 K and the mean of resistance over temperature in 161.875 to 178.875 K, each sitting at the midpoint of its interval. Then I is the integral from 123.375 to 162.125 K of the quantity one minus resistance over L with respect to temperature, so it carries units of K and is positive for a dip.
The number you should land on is 3.24 K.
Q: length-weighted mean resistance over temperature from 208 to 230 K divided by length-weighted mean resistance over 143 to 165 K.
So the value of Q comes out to 1.16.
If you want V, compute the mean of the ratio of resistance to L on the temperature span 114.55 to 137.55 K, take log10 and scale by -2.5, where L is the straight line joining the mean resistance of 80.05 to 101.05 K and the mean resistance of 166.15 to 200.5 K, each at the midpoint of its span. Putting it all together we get 0.10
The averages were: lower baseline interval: 133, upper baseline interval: 149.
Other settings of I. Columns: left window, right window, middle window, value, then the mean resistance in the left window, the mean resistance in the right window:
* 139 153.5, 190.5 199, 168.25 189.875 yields 2.5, 119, 175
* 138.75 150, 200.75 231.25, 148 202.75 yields -5.0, 117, 150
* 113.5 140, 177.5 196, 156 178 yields 1.0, 127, 151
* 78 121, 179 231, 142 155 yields 2.0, 135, 153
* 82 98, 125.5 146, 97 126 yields -1.6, 133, 122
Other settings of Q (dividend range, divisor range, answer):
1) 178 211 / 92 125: 1.16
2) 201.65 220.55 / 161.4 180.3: 1.11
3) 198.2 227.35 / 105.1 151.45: 1.20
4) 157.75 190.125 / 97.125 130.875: 1.04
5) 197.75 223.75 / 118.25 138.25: 1.22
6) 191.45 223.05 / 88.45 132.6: 1.19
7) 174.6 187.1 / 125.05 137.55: 1.10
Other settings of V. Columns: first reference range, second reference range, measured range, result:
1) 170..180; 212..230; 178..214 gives -0.10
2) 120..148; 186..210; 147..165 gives 0.05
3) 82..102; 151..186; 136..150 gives 0.14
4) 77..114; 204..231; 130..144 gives 0.15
